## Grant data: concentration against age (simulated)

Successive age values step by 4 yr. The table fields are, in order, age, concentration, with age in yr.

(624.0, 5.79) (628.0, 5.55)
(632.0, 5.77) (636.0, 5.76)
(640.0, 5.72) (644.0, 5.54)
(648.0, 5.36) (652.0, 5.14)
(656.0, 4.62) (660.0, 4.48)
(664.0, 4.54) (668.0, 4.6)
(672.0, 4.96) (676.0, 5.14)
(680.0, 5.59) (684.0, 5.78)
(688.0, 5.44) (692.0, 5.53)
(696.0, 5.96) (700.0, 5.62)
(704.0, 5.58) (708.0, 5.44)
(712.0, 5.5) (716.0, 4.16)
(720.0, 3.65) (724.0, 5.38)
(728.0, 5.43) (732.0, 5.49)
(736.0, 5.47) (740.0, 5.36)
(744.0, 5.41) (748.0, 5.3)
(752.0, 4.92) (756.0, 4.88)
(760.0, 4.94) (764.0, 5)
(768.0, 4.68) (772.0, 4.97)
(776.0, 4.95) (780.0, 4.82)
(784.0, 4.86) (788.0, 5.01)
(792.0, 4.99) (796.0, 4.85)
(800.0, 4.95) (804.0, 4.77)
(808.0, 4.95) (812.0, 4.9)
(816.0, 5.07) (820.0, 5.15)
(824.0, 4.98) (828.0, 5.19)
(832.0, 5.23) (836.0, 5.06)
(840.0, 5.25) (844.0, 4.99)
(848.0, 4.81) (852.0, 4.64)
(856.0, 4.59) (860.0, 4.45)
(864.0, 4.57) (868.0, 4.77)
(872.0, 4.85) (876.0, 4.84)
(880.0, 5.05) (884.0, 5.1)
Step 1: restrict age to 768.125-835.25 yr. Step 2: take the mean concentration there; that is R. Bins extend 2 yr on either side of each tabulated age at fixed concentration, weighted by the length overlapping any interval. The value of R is 4.97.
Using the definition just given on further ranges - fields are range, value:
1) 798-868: 4.91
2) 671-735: 5.3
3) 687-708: 5.62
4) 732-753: 5.33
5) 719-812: 5.01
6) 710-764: 5.07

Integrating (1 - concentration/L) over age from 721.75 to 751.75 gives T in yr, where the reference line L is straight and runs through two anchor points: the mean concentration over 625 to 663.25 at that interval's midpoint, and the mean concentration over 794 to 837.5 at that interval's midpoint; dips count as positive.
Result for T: -1.2 yr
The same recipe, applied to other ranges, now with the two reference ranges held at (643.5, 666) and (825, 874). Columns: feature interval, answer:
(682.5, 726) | -3.3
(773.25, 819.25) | -0.4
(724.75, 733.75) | -1.0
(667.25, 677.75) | -0.1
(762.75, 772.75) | 0.0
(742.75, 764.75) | -0.8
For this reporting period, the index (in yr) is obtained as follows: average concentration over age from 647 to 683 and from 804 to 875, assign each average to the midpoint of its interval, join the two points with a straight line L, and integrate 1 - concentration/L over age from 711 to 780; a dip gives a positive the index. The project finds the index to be -1.2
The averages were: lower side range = 4.95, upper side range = 4.9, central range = 5.02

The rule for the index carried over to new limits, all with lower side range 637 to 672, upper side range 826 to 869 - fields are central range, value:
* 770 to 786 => 0.1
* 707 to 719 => 0.2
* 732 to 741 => -0.9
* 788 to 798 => -0.1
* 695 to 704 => -1.3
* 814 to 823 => -0.4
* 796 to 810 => 0.1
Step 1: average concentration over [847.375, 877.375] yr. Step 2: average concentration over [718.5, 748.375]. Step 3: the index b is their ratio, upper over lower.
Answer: 0.90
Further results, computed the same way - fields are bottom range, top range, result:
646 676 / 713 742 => 1.04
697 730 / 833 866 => 0.94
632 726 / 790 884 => 0.94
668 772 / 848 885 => 0.91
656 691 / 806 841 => 1.01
